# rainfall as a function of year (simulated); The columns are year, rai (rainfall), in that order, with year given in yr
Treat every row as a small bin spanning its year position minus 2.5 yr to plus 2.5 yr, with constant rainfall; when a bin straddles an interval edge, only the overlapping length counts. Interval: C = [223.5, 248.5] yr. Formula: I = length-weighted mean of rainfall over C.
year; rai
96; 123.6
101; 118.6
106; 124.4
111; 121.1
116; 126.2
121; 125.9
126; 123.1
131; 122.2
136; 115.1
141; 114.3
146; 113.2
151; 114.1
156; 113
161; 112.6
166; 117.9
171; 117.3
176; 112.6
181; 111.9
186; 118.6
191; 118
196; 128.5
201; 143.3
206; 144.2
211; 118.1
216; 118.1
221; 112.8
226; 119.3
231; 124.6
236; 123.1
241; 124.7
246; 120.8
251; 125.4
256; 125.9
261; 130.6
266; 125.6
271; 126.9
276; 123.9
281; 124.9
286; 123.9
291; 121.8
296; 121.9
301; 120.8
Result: 122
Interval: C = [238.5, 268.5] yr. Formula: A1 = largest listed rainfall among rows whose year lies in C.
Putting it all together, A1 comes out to 130.6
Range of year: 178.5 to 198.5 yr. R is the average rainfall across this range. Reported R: 119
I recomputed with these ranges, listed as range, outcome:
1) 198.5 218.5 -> 131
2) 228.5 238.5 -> 124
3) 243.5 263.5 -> 126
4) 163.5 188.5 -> 116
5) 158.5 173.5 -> 116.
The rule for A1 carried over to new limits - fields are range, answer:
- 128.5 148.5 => 122.2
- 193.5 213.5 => 144.2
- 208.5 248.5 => 124.7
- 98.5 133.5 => 126.2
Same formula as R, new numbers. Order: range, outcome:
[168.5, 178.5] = 115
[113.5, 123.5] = 126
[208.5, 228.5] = 117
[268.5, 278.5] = 125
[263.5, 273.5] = 126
